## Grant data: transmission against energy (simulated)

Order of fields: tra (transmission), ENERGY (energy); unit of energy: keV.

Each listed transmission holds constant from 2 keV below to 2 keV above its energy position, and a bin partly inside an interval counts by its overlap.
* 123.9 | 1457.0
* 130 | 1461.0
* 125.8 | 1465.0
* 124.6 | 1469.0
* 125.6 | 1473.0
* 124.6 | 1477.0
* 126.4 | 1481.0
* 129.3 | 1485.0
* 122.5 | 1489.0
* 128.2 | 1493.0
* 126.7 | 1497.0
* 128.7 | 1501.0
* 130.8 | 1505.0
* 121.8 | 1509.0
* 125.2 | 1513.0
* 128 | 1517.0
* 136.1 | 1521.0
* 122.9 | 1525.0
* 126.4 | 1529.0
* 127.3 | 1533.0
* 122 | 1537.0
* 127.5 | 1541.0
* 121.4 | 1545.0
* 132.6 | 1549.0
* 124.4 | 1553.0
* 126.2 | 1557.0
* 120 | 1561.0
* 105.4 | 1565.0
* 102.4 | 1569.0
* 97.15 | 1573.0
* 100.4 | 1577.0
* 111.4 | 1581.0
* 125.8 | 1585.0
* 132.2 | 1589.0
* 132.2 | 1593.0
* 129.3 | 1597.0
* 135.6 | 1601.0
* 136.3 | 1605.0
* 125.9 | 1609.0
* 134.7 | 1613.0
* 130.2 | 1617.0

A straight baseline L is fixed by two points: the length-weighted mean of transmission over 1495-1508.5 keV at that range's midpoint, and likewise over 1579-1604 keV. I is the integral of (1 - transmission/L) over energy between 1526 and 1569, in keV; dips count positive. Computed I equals 1.9 keV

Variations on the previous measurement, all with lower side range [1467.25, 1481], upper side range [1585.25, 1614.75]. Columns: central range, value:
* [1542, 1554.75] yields 0.3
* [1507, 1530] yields 0.1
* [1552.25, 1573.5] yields 2.8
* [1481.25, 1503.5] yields -0.2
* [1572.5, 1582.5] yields 2.1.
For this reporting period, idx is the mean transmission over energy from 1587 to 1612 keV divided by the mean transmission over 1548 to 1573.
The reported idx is 1.14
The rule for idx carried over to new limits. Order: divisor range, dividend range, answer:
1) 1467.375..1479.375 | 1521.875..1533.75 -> 1.01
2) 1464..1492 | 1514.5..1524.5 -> 1.04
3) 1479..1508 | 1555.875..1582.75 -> 0.85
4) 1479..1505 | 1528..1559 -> 0.99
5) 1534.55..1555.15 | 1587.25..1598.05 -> 1.05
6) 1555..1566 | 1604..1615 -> 1.12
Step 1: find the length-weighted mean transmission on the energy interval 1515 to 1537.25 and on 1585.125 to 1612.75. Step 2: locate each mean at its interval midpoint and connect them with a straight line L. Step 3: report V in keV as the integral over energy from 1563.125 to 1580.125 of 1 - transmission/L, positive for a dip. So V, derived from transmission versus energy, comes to 3.7 keV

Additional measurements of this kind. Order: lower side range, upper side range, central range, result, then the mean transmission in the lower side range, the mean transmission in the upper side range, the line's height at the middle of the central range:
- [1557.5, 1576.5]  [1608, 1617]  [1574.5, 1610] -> -1.33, 107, 131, 120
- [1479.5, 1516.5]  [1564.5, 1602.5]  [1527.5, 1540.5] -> -0.28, 127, 117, 123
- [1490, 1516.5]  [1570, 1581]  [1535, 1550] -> -1.66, 127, 101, 113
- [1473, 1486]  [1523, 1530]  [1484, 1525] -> -0.70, 126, 124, 125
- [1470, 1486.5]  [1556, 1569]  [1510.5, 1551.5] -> -2.81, 126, 114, 119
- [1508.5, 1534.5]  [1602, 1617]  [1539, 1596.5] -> 4.87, 127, 132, 130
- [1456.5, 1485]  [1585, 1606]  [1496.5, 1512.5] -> 0.12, 126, 132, 128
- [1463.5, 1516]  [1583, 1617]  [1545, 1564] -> 0.73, 126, 131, 129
